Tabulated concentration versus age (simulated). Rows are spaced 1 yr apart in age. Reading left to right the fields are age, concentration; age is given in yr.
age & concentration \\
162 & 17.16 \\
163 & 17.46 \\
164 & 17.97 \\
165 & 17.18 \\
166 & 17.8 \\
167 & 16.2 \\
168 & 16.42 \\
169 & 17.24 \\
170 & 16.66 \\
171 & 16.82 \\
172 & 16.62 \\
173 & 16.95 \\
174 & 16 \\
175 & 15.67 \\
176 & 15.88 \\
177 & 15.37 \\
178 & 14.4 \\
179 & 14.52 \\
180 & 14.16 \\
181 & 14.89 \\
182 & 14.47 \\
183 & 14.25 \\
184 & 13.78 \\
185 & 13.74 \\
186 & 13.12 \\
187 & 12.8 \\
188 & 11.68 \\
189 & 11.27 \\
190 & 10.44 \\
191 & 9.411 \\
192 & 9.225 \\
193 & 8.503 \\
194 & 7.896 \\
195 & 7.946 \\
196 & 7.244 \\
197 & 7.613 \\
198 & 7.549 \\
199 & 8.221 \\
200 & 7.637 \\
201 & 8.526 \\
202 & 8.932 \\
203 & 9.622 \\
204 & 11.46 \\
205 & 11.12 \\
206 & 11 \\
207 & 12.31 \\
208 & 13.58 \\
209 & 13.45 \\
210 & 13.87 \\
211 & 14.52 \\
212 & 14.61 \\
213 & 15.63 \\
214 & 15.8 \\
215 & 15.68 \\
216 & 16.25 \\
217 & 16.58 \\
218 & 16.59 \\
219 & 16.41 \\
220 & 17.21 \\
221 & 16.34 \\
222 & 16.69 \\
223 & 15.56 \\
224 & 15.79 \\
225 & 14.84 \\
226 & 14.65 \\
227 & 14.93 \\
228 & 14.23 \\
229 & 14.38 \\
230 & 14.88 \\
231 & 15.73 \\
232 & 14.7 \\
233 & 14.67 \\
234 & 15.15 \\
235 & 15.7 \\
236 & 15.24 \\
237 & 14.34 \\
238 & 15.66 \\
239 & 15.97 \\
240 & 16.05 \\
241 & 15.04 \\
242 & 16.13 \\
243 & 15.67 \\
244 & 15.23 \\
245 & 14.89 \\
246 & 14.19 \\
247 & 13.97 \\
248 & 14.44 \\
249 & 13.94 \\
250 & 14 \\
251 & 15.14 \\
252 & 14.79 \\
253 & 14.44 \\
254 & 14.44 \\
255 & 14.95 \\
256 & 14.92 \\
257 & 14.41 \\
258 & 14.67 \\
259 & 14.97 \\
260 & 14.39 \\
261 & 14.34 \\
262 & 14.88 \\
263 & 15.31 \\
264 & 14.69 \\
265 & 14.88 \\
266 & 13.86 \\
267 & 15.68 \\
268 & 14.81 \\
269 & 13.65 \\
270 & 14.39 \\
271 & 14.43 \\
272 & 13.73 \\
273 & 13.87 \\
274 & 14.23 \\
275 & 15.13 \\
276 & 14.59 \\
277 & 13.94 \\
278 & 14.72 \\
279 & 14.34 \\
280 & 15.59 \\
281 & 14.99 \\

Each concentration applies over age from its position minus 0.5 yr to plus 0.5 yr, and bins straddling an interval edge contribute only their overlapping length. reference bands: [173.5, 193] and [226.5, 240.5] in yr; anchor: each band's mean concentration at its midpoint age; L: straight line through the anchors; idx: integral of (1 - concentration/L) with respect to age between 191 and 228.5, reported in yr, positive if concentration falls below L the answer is 4.5 yr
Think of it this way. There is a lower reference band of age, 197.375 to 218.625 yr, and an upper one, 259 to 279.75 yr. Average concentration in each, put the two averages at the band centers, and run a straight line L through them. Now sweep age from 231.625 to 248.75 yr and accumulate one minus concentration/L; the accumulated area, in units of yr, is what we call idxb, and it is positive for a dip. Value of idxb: -2.0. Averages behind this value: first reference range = 12.5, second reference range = 14.5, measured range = 15.1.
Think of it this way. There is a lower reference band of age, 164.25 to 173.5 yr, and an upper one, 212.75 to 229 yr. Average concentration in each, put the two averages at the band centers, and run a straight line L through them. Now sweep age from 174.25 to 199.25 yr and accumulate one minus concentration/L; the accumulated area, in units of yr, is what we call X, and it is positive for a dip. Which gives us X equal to 7.1 yr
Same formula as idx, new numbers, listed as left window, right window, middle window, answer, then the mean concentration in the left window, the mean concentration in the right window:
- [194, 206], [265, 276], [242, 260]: -2.6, 8.78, 14.4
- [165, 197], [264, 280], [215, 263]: -3.5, 13.6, 14.5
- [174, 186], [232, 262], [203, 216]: 1.1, 14.6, 14.9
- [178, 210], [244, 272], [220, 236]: -2.9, 11.1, 14.6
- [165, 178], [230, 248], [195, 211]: 5.7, 16.4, 15.2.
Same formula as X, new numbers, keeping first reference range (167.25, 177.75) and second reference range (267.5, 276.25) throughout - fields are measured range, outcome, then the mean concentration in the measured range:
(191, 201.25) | 5.0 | 8.09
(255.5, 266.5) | -0.1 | 14.7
